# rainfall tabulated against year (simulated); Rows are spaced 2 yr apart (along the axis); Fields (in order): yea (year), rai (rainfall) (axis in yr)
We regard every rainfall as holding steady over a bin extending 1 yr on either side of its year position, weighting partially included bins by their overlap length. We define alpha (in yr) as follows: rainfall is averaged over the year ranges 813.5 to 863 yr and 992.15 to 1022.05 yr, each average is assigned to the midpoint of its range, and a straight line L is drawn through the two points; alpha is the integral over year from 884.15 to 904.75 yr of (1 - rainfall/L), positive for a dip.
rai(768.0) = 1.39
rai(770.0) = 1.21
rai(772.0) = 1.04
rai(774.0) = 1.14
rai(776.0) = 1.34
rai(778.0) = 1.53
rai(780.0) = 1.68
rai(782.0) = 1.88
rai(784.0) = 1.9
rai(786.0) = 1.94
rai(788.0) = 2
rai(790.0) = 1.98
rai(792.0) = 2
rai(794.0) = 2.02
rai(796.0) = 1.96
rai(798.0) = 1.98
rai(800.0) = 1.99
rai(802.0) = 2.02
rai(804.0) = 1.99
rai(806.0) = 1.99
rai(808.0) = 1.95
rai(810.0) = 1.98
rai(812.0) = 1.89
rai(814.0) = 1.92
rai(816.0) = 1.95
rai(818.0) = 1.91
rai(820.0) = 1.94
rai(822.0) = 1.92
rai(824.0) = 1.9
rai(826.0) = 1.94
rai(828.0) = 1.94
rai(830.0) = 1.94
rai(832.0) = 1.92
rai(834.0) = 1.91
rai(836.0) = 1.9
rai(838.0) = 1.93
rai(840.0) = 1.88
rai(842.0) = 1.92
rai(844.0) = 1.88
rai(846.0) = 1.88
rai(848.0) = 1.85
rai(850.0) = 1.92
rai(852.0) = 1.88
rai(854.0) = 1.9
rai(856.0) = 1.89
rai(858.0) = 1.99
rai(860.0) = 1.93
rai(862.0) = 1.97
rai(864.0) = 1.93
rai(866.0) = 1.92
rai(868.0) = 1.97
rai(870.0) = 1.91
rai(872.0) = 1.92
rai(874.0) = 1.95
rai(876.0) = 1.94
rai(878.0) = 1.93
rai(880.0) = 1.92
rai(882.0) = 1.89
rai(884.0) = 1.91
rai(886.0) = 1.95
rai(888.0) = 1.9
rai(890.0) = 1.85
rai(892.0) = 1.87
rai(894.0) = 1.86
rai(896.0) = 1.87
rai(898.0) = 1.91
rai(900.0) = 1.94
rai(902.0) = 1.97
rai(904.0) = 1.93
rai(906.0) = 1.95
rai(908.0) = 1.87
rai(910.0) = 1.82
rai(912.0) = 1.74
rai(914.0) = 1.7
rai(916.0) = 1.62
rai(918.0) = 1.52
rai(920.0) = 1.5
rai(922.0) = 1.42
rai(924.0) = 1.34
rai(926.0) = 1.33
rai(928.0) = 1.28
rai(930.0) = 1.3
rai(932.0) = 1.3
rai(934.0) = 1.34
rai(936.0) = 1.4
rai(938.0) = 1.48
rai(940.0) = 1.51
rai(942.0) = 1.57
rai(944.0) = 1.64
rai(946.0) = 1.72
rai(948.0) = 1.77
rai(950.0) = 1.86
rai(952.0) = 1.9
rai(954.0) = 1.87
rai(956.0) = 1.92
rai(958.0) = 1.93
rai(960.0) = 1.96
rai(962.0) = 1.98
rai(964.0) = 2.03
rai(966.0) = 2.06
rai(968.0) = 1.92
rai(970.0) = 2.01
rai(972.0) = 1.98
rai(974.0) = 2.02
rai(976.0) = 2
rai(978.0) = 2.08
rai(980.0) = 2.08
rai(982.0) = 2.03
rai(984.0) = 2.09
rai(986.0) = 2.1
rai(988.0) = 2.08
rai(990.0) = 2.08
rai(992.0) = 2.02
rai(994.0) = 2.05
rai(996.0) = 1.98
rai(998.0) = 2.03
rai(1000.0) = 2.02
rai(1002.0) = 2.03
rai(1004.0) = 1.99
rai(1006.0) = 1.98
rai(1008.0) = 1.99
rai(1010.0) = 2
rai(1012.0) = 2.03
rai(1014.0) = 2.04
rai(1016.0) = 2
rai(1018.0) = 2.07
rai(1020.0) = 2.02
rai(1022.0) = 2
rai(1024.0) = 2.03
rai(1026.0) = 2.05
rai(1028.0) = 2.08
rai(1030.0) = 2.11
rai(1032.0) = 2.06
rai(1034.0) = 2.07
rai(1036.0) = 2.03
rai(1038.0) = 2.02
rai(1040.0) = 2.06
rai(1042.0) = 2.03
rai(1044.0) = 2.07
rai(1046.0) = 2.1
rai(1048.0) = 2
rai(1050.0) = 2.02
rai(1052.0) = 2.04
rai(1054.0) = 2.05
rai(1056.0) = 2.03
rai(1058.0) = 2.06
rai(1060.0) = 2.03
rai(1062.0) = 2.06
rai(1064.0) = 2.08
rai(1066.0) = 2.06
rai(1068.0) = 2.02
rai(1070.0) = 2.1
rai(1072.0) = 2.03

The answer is 0.5 yr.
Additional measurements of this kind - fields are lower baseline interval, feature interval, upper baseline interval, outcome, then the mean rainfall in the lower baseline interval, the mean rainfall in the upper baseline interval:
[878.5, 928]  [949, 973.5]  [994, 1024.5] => -0.7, 1.77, 2.01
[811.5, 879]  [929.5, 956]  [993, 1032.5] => 5.0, 1.92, 2.03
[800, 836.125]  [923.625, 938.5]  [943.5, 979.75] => 4.6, 1.94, 1.93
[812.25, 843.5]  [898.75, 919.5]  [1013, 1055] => 1.8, 1.92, 2.05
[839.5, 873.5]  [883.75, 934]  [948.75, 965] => 5.9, 1.92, 1.93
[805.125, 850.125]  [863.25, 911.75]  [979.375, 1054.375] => 1.2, 1.92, 2.04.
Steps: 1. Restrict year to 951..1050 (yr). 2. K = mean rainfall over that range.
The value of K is 2.02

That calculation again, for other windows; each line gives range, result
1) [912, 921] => 1.6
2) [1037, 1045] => 2.04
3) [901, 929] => 1.64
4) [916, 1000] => 1.79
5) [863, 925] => 1.83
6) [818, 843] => 1.92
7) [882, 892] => 1.9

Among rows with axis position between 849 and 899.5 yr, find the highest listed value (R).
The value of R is 1.99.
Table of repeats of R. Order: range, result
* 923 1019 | 2.1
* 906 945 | 1.95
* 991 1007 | 2.05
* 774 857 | 2.02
